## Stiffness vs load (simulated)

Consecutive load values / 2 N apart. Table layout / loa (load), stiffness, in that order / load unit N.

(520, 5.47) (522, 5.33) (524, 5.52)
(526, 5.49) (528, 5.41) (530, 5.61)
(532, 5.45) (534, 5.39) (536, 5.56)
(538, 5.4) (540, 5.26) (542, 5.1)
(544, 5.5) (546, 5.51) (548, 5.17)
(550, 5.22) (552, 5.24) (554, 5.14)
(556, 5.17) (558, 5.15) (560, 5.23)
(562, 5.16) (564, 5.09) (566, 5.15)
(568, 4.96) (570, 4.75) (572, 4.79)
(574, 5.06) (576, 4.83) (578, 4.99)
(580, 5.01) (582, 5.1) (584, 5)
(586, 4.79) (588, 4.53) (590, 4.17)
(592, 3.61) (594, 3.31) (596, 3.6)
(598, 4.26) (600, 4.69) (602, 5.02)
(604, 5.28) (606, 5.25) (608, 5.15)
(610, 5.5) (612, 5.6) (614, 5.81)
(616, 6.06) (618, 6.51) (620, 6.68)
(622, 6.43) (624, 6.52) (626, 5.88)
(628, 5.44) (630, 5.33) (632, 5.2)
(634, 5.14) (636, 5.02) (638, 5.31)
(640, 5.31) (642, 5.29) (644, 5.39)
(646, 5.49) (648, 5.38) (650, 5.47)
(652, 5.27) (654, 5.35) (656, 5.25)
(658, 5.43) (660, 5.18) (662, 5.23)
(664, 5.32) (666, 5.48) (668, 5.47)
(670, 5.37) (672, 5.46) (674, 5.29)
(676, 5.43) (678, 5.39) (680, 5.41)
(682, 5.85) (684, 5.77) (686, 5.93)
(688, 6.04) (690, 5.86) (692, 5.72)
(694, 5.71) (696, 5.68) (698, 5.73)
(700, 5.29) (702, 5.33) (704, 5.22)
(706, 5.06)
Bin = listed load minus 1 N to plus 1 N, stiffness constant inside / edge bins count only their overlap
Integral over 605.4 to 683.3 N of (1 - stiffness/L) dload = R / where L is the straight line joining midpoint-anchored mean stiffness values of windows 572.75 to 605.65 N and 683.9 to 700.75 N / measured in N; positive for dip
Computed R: -4.9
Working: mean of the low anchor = 4.59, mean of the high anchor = 5.75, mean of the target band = 5.52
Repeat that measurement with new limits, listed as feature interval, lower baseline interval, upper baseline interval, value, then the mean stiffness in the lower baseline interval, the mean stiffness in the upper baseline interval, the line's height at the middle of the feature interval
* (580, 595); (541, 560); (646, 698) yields 2.6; 5.24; 5.51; 5.33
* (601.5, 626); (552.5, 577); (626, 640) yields -2.9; 5.04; 5.29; 5.22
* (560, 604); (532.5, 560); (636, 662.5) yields 5.1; 5.29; 5.32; 5.3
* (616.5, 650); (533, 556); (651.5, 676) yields -1.9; 5.31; 5.35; 5.34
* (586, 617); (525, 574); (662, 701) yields 3.4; 5.24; 5.58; 5.38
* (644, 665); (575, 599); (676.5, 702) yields -0.3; 4.43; 5.68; 5.26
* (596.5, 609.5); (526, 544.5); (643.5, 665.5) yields 1.1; 5.41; 5.34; 5.37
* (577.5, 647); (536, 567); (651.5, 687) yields 2.0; 5.24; 5.44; 5.34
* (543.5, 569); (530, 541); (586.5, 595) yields -1.7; 5.43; 3.96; 4.88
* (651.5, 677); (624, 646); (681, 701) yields 1.1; 5.39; 5.76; 5.58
